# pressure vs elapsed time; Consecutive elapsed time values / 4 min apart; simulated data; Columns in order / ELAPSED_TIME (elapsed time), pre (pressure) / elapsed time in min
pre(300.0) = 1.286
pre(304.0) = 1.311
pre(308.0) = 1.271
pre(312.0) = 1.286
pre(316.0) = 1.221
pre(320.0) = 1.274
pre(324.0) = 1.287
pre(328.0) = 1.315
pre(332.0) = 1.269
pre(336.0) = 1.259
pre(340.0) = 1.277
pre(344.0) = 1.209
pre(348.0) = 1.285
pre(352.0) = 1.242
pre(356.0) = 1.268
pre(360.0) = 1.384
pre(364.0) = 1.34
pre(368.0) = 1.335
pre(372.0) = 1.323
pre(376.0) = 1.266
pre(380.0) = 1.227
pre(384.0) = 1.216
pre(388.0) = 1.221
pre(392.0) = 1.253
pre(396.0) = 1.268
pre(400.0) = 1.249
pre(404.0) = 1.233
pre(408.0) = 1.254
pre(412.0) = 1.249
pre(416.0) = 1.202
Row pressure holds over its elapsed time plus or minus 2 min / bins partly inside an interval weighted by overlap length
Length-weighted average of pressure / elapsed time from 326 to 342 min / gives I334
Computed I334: 1.28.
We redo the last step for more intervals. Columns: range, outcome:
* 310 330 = 1.28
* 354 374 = 1.33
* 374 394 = 1.24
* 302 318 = 1.27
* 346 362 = 1.29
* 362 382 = 1.3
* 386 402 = 1.25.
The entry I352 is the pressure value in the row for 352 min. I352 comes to 1.242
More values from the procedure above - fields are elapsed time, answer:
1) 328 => 1.315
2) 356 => 1.268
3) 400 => 1.249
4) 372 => 1.323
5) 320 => 1.274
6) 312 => 1.286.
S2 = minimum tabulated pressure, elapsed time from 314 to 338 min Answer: 1.221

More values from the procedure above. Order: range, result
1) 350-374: 1.242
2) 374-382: 1.227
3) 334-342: 1.259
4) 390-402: 1.249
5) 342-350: 1.209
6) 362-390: 1.216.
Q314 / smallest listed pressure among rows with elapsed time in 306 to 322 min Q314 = 1.221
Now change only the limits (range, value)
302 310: 1.271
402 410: 1.233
